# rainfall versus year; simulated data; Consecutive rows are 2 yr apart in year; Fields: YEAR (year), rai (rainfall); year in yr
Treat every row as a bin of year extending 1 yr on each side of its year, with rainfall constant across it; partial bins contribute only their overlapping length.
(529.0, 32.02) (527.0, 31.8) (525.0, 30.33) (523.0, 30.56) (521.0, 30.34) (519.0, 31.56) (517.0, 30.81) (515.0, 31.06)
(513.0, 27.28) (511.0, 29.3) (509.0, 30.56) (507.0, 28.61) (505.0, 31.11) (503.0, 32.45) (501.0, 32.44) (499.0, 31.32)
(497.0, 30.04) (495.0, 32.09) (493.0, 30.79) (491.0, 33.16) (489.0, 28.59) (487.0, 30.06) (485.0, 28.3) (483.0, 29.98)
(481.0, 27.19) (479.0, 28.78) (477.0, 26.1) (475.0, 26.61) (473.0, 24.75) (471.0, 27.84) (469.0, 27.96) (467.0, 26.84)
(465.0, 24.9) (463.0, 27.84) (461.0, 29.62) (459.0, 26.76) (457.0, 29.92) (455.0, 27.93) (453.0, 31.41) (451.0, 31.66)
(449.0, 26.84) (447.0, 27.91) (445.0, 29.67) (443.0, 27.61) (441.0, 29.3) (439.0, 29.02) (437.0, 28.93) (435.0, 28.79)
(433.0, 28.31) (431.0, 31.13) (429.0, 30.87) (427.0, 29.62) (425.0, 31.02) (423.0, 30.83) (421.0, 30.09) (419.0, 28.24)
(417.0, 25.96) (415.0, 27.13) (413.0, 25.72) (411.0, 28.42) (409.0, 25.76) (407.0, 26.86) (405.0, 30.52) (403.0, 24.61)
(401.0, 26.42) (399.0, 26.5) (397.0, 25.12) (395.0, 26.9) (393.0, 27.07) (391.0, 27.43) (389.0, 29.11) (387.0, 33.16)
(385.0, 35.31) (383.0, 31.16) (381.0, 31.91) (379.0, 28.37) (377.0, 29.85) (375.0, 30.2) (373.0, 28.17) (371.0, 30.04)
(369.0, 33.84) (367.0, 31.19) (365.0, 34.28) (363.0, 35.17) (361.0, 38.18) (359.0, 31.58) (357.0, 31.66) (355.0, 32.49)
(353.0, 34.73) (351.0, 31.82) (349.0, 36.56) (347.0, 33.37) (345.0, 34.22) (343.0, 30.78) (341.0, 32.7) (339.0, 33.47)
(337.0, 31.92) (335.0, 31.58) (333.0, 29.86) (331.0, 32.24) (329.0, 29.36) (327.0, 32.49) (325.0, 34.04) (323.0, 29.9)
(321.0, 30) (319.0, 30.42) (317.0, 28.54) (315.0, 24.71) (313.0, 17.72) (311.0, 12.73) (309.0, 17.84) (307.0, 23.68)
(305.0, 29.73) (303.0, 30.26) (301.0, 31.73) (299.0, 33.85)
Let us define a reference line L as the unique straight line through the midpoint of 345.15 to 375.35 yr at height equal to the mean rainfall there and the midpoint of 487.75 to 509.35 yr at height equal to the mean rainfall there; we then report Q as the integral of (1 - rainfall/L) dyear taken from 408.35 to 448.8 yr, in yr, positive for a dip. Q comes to 4.2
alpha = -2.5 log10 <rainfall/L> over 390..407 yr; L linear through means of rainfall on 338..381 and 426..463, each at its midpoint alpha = 0.16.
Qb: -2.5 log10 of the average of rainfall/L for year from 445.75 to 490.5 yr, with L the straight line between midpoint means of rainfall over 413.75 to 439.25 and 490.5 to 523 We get 0.069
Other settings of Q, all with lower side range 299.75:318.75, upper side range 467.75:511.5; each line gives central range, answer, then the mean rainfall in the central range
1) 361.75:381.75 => -4.0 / 31.4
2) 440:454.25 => -0.5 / 29.2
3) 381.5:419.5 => -1.5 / 28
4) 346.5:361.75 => -4.8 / 33.7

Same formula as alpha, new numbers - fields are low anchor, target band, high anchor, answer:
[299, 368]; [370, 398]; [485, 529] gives 0.03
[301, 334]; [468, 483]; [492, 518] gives 0.11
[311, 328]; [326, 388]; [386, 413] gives -0.17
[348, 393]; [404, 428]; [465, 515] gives 0.09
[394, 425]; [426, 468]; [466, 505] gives -0.02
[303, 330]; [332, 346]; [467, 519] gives -0.20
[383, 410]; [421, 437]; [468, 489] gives -0.07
